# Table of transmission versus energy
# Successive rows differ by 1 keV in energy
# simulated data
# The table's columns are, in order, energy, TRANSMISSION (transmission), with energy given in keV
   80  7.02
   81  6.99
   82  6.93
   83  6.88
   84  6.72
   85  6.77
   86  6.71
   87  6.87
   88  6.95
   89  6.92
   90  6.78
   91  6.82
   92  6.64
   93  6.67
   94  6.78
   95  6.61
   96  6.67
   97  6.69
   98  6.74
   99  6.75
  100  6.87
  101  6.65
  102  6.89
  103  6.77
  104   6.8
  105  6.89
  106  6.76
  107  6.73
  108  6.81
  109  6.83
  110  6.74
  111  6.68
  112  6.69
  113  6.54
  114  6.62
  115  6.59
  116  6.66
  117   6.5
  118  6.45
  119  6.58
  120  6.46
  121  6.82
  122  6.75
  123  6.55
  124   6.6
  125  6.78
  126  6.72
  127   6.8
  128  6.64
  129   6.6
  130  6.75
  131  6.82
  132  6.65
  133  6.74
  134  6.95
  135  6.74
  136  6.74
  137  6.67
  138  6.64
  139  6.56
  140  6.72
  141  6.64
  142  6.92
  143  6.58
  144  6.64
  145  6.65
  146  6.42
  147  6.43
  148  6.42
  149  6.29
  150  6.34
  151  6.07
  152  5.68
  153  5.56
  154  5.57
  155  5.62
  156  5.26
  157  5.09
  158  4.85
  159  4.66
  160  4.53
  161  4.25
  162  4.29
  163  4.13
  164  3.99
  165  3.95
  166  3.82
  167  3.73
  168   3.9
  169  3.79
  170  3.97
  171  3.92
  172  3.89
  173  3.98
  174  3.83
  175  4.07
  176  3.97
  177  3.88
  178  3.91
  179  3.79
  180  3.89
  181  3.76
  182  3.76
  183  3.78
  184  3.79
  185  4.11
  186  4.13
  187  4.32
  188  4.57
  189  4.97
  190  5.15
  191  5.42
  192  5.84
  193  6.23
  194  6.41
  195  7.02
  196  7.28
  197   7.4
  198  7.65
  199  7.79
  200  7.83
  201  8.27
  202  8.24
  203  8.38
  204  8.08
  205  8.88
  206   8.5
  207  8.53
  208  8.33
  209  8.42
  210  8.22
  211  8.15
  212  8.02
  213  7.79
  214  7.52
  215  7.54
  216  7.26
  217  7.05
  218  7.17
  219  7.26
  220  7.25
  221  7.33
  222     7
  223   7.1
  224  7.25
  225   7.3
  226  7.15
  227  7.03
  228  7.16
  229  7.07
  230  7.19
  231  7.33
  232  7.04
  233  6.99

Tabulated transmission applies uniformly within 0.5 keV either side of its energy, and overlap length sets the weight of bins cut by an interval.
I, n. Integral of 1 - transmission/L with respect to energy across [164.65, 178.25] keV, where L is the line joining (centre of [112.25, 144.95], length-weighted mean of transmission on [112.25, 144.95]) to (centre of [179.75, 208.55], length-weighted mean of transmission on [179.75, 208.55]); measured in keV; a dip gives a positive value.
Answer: 5.4 keV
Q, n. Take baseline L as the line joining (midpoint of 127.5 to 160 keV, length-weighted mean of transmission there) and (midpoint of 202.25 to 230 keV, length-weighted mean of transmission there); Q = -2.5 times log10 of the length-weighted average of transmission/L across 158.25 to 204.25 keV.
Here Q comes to 0.36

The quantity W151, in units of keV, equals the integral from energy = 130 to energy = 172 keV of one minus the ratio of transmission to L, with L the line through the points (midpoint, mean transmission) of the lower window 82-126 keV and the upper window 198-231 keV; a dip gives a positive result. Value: 9.0 keV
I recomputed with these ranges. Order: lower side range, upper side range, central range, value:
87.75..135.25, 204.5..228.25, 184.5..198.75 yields 3.2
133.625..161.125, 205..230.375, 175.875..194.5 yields 6.4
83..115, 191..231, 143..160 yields 3.0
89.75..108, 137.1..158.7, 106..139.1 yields -1.2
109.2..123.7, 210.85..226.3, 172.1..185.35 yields 6.0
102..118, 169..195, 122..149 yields -3.6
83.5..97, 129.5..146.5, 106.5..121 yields 0.2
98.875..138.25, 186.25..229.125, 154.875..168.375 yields 4.9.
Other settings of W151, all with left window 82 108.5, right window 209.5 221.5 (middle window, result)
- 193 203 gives -0.11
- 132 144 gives 0.58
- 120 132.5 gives 0.50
